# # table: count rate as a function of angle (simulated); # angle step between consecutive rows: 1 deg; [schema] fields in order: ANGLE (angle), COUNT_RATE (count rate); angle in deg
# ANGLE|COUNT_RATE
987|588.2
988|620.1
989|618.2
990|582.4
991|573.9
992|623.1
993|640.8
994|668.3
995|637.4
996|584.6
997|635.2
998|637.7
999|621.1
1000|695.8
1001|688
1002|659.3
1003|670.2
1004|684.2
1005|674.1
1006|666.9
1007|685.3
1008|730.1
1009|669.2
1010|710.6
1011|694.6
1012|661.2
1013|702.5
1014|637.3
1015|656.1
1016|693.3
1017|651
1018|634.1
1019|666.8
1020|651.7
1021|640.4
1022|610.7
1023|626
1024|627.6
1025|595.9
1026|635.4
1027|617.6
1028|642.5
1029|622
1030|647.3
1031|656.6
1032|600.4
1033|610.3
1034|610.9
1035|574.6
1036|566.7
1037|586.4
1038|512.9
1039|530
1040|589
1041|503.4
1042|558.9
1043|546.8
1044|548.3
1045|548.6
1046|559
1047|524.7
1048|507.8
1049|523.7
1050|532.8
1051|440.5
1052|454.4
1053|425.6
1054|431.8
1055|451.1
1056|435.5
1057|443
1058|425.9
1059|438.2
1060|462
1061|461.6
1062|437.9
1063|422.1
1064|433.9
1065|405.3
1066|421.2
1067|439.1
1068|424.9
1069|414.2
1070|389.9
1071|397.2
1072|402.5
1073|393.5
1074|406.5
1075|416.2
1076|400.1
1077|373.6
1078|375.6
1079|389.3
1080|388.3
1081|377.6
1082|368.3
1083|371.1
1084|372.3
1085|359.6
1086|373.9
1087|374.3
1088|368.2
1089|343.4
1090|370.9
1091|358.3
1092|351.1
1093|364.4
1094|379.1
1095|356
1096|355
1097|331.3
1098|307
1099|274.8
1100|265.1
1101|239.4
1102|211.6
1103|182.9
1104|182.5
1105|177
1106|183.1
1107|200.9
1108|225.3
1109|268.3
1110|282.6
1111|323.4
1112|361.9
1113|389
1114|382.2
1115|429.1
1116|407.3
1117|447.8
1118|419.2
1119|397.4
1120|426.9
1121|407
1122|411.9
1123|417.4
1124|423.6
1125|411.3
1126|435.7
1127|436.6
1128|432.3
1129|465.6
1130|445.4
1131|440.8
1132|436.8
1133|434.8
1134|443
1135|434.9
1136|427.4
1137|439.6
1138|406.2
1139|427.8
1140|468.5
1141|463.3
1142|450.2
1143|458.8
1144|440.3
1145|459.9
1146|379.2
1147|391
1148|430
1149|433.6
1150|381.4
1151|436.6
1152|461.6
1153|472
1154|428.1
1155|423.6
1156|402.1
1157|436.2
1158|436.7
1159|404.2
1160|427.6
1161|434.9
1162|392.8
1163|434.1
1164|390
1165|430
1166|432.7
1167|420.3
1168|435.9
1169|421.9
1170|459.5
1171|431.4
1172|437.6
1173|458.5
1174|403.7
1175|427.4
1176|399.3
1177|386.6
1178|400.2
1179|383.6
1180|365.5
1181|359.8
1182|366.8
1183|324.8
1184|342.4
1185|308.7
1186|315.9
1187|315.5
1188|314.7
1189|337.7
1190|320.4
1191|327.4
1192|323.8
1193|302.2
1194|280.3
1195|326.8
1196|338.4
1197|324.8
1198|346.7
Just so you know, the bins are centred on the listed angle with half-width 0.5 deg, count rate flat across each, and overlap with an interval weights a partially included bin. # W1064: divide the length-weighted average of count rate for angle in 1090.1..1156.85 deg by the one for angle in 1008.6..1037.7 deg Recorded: 0.60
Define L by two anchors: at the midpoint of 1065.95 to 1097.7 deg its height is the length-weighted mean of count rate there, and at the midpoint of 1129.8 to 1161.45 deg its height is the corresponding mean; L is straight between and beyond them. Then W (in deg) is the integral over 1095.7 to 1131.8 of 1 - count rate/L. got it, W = 5.6 deg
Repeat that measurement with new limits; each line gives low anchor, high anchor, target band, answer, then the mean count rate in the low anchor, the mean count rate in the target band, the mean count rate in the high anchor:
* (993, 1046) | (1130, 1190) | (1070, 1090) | 5.76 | 630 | 382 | 412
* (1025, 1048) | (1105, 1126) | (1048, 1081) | 4.91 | 580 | 427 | 358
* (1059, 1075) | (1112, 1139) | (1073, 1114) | 9.30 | 421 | 327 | 424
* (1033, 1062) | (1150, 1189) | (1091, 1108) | 6.96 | 508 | 274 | 402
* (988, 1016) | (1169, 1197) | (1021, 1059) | 2.98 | 656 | 549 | 362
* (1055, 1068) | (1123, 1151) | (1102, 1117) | 5.03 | 436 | 288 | 433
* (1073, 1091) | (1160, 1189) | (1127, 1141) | -1.94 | 378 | 440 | 392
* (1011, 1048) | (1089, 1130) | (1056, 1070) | 1.83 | 607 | 432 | 344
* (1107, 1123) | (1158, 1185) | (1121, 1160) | -4.79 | 368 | 432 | 405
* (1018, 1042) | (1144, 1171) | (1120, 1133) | 1.07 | 605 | 430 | 426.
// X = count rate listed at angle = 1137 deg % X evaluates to 439.6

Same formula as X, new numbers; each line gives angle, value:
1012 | 661.2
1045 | 548.6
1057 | 443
